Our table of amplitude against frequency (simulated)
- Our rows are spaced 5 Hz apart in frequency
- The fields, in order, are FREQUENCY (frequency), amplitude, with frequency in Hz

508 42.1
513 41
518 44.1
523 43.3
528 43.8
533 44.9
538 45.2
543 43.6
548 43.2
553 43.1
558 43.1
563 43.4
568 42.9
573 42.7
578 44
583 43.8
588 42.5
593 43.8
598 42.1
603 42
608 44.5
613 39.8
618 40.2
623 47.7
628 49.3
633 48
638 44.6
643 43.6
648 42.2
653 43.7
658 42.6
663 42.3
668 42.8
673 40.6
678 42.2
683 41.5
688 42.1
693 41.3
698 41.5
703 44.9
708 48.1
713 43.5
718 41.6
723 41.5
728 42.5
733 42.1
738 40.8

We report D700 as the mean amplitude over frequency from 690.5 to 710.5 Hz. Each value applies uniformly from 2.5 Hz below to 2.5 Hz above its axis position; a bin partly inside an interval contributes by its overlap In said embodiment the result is 44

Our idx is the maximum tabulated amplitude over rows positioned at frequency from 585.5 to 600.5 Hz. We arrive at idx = 43.8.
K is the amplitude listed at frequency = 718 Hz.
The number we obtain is 41.6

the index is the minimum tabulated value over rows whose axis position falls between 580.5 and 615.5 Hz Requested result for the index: 39.8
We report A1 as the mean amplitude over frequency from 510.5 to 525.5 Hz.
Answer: 42.8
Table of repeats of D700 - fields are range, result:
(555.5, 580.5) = 43.2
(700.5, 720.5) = 44.5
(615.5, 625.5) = 44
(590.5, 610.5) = 43.1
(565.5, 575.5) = 42.8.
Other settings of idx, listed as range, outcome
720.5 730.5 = 42.5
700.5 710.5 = 48.1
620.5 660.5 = 49.3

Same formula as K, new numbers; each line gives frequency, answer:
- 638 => 44.6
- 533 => 44.9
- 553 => 43.1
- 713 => 43.5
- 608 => 44.5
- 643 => 43.6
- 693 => 41.3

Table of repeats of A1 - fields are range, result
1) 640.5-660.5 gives 43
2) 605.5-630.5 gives 44.3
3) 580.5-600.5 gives 43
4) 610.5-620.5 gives 40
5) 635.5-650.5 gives 43.5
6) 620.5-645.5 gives 46.6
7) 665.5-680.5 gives 41.9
